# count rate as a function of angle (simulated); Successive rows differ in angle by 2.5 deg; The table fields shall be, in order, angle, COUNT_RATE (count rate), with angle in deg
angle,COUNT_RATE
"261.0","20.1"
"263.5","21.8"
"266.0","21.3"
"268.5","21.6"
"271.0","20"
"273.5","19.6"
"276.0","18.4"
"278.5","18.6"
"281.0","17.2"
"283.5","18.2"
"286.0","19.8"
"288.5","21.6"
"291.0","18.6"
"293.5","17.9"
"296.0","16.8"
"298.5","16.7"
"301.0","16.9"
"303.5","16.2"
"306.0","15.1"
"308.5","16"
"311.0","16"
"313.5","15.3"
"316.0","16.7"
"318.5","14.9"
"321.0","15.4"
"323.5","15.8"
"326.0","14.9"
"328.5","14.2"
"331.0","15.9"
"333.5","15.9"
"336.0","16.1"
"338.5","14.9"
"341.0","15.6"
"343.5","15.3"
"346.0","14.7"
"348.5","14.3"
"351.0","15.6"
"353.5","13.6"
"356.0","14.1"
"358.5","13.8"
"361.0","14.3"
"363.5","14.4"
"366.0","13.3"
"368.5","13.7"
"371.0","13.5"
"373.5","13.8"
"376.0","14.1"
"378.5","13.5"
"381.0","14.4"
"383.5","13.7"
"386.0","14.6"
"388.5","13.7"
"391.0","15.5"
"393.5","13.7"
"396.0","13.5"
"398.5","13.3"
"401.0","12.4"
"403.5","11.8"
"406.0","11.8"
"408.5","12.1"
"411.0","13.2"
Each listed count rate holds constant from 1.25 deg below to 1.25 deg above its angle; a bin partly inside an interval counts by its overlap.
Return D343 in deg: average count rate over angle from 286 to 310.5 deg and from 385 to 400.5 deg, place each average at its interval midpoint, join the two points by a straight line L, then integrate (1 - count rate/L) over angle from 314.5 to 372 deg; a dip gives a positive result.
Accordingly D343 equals 3.4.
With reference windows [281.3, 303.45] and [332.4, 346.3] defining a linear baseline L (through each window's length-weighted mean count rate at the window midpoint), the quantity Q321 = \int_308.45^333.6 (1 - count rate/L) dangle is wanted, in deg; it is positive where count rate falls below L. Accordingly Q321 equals 1.5 deg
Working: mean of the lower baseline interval 18.2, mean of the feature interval 15.5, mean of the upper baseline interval 15.5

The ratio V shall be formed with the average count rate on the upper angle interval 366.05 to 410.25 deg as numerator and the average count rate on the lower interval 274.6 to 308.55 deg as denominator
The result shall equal 0.8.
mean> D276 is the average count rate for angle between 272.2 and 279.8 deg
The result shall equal 18.9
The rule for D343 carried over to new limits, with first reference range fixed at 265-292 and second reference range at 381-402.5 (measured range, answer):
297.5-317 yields 2.1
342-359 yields 1.5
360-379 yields 1.4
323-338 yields 1.3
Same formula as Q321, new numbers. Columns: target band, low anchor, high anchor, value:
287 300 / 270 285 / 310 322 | -0.7 deg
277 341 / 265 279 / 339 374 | 3.2 deg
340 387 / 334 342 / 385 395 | 2.4 deg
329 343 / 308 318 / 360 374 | -0.5 deg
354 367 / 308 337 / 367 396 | 0.5 deg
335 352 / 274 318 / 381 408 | 0.3 deg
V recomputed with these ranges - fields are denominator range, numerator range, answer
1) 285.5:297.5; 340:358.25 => 0.78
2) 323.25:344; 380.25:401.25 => 0.91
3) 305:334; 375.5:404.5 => 0.88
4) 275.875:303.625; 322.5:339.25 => 0.85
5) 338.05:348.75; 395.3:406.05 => 0.84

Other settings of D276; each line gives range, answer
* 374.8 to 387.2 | 14.1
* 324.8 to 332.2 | 15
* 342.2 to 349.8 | 14.8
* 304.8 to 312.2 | 15.7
